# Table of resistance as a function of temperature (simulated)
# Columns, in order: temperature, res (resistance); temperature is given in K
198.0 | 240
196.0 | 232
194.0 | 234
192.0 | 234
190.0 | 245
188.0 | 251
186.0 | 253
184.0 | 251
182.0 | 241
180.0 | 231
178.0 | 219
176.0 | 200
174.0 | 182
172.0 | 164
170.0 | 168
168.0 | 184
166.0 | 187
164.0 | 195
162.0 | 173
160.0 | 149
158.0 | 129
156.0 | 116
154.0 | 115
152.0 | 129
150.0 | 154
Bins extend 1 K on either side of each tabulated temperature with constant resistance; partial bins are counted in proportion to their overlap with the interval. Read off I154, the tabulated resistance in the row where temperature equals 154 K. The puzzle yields 115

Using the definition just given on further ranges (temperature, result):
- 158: 129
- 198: 240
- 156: 116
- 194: 234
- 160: 149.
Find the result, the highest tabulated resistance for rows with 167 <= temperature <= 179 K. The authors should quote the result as 219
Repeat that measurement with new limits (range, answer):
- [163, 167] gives 195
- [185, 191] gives 253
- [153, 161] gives 149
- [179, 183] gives 241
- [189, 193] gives 245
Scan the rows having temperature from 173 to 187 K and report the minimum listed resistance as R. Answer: 182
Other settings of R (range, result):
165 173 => 164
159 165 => 149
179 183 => 231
